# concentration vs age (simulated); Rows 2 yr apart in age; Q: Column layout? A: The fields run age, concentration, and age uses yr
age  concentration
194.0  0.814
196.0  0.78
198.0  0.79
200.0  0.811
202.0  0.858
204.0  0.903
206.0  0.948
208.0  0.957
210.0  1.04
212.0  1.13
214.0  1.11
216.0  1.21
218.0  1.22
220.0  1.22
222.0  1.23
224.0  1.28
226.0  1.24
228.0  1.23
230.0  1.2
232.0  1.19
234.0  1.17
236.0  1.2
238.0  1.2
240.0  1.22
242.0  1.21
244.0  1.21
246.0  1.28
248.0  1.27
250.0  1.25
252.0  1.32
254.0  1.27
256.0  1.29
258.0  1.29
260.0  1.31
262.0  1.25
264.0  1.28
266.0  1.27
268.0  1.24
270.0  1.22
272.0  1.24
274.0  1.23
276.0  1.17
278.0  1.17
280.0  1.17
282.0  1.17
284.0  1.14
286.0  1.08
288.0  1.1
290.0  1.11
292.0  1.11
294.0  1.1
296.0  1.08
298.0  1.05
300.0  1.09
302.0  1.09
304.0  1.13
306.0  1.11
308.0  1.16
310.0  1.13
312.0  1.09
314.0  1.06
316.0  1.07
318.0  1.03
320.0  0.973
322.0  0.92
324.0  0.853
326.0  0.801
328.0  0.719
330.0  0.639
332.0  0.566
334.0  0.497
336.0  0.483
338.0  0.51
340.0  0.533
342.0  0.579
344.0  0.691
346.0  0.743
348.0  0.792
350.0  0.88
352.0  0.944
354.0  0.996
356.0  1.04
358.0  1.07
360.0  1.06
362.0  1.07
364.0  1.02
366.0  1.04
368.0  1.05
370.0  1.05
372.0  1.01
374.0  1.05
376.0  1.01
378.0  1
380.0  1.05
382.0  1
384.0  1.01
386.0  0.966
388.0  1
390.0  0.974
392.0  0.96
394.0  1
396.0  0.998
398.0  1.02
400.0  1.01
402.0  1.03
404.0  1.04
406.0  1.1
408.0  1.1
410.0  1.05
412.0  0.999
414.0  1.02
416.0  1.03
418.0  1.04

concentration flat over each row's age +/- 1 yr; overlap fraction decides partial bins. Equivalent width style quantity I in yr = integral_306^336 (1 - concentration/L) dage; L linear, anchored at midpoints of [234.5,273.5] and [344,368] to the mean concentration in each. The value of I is 5.0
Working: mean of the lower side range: 1.25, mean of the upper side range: 0.96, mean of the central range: 0.887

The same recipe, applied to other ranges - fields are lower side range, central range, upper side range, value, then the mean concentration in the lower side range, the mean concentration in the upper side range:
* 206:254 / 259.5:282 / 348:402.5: -1.7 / 1.2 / 1.01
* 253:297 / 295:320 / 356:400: 1.2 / 1.2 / 1.02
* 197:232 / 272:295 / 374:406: -2.0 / 1.08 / 1.01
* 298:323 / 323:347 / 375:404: 9.5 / 1.07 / 1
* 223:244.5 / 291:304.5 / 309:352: -2.3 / 1.21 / 0.792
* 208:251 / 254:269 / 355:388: -1.5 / 1.2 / 1.03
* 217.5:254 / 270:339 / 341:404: 6.8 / 1.23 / 0.972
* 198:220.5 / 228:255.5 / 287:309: -4.7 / 1.02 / 1.1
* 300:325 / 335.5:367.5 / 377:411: 5.7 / 1.05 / 1.02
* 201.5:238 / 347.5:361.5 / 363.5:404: 0.8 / 1.14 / 1.01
